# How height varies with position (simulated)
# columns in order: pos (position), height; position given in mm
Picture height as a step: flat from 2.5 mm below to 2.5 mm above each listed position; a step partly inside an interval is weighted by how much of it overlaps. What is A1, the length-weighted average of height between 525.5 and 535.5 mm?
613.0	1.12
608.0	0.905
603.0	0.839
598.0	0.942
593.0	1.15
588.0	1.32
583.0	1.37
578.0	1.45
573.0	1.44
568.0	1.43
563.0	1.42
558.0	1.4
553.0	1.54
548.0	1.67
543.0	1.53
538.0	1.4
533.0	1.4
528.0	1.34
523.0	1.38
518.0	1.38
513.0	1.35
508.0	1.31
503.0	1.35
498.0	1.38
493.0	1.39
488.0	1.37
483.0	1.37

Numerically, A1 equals 1.37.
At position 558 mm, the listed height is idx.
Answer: 1.4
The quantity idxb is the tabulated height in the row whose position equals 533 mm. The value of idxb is 1.4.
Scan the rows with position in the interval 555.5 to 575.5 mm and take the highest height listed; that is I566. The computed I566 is 1.44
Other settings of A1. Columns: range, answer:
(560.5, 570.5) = 1.43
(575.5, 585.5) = 1.41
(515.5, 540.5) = 1.38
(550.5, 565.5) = 1.45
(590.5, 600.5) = 1.05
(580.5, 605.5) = 1.12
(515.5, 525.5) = 1.38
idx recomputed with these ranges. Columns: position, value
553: 1.54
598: 0.942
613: 1.12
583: 1.37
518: 1.38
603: 0.839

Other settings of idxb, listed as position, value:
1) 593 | 1.15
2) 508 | 1.31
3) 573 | 1.44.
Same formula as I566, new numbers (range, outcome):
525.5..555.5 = 1.67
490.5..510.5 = 1.39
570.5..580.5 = 1.45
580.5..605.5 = 1.37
